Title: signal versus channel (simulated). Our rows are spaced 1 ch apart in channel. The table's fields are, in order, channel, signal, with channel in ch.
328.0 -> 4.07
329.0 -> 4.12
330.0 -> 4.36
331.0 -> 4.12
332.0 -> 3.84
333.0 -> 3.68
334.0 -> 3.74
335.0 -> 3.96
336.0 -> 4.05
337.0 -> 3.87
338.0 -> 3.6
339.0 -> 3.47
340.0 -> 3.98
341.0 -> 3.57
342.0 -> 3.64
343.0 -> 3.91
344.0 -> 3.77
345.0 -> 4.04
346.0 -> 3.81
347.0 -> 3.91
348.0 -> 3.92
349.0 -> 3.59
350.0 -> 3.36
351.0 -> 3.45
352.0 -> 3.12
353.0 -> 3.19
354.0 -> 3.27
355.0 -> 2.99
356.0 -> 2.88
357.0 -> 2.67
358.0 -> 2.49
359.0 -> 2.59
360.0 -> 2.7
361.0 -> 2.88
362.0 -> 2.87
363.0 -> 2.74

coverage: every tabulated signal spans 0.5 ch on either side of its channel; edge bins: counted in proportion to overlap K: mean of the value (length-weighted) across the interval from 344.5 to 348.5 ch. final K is 3.92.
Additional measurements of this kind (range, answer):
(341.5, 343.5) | 3.78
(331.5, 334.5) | 3.75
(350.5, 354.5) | 3.26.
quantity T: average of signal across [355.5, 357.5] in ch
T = 2.77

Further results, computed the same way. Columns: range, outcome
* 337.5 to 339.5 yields 3.54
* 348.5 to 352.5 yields 3.38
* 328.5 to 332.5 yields 4.11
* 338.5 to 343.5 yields 3.71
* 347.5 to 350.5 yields 3.62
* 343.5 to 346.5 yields 3.87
